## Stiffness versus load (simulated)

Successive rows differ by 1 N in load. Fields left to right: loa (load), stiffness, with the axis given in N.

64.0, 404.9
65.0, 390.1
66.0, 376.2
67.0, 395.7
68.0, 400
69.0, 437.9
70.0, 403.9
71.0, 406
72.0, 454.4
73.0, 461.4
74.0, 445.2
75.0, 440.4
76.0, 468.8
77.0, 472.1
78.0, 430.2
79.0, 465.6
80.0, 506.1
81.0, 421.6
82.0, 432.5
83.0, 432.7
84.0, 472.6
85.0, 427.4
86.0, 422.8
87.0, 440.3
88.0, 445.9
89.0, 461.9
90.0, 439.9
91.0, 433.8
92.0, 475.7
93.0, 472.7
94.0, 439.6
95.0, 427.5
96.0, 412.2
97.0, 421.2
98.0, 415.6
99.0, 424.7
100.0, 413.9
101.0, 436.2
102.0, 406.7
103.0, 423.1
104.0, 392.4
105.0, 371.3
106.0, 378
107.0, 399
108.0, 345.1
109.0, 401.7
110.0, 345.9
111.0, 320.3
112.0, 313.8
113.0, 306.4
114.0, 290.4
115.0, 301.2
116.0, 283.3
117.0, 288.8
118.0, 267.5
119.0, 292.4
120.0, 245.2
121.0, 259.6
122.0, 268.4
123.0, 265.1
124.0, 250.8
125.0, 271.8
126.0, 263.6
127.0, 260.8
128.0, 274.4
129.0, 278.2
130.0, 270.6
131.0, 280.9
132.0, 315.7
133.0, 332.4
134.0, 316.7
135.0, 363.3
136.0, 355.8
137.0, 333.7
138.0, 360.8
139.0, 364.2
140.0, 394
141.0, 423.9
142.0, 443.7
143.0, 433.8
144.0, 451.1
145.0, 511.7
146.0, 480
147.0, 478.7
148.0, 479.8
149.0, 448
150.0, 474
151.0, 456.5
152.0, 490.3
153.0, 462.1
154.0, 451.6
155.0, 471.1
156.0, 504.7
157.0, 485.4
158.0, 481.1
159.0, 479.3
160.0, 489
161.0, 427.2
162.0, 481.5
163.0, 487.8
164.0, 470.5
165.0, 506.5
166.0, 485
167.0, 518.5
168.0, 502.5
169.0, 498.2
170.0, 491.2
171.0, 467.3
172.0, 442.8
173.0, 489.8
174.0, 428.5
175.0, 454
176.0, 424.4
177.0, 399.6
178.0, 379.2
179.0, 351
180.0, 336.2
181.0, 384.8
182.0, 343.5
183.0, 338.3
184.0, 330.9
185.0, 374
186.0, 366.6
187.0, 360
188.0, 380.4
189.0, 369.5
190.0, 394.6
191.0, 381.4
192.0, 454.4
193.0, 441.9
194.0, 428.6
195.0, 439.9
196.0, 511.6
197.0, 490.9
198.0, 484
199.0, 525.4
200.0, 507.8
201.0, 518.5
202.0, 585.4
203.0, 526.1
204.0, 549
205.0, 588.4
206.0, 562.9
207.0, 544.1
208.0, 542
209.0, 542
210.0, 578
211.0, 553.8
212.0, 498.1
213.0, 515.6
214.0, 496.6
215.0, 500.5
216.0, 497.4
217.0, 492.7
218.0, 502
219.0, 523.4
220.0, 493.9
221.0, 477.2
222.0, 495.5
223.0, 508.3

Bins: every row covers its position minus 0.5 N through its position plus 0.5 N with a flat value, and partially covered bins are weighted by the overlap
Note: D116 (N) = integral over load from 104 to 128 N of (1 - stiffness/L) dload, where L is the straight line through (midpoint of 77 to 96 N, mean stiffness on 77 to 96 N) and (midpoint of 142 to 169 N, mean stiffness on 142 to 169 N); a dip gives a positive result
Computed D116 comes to 8.1 N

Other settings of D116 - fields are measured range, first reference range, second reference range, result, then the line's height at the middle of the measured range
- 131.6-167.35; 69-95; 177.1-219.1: 1.1 N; 456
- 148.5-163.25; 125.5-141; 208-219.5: -3.8 N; 377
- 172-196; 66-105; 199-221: 5.3 N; 509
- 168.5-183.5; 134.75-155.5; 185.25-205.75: 1.3 N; 454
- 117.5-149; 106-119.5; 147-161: 4.6 N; 397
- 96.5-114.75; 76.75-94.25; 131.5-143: 1.8 N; 417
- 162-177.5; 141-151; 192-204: 0.2 N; 479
